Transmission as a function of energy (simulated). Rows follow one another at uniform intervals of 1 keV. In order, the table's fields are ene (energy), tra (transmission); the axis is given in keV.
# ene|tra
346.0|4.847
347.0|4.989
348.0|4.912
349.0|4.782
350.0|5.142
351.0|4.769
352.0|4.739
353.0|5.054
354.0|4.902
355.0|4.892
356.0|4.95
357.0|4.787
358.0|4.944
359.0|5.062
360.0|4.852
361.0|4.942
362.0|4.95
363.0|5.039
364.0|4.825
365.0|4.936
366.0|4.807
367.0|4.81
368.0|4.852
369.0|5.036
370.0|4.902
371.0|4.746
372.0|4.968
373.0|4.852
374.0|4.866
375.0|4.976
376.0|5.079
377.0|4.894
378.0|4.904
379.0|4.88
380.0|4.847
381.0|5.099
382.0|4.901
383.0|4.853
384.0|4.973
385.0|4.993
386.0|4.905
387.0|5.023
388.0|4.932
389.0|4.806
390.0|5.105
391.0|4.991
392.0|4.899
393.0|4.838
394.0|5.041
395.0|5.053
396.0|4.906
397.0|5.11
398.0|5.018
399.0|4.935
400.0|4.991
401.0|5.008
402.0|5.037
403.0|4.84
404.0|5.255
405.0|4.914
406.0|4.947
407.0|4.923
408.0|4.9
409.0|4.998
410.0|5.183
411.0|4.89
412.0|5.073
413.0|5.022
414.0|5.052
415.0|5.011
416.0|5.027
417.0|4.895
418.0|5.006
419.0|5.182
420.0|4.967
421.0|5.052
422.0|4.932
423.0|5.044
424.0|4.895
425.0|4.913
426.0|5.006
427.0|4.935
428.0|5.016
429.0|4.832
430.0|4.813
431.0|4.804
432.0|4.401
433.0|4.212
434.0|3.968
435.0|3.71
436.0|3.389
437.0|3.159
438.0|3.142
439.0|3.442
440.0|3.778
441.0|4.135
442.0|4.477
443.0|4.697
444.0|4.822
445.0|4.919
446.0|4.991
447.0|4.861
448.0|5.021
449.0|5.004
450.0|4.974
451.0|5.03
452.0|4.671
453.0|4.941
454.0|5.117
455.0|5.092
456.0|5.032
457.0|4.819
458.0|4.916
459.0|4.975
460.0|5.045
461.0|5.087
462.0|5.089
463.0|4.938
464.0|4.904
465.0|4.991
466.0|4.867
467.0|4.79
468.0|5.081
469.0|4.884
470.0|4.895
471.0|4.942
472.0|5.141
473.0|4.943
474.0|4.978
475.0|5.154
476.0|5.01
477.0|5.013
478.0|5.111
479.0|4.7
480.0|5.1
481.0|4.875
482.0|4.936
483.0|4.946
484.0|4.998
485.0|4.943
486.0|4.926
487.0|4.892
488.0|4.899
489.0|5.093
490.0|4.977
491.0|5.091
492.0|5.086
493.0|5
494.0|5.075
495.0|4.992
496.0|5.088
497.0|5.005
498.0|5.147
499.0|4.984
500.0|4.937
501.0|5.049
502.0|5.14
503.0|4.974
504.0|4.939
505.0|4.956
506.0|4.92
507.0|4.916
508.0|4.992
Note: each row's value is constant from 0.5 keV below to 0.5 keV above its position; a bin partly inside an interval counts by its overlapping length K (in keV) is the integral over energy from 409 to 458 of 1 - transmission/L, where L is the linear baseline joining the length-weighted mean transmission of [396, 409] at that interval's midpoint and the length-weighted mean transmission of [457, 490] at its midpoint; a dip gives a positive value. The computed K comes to 2.7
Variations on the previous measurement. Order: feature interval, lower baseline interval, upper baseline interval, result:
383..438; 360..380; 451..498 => 1.1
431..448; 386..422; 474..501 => 2.8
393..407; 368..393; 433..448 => -1.0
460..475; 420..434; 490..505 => -0.1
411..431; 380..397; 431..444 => -3.2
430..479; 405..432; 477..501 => 2.8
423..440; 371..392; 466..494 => 2.3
